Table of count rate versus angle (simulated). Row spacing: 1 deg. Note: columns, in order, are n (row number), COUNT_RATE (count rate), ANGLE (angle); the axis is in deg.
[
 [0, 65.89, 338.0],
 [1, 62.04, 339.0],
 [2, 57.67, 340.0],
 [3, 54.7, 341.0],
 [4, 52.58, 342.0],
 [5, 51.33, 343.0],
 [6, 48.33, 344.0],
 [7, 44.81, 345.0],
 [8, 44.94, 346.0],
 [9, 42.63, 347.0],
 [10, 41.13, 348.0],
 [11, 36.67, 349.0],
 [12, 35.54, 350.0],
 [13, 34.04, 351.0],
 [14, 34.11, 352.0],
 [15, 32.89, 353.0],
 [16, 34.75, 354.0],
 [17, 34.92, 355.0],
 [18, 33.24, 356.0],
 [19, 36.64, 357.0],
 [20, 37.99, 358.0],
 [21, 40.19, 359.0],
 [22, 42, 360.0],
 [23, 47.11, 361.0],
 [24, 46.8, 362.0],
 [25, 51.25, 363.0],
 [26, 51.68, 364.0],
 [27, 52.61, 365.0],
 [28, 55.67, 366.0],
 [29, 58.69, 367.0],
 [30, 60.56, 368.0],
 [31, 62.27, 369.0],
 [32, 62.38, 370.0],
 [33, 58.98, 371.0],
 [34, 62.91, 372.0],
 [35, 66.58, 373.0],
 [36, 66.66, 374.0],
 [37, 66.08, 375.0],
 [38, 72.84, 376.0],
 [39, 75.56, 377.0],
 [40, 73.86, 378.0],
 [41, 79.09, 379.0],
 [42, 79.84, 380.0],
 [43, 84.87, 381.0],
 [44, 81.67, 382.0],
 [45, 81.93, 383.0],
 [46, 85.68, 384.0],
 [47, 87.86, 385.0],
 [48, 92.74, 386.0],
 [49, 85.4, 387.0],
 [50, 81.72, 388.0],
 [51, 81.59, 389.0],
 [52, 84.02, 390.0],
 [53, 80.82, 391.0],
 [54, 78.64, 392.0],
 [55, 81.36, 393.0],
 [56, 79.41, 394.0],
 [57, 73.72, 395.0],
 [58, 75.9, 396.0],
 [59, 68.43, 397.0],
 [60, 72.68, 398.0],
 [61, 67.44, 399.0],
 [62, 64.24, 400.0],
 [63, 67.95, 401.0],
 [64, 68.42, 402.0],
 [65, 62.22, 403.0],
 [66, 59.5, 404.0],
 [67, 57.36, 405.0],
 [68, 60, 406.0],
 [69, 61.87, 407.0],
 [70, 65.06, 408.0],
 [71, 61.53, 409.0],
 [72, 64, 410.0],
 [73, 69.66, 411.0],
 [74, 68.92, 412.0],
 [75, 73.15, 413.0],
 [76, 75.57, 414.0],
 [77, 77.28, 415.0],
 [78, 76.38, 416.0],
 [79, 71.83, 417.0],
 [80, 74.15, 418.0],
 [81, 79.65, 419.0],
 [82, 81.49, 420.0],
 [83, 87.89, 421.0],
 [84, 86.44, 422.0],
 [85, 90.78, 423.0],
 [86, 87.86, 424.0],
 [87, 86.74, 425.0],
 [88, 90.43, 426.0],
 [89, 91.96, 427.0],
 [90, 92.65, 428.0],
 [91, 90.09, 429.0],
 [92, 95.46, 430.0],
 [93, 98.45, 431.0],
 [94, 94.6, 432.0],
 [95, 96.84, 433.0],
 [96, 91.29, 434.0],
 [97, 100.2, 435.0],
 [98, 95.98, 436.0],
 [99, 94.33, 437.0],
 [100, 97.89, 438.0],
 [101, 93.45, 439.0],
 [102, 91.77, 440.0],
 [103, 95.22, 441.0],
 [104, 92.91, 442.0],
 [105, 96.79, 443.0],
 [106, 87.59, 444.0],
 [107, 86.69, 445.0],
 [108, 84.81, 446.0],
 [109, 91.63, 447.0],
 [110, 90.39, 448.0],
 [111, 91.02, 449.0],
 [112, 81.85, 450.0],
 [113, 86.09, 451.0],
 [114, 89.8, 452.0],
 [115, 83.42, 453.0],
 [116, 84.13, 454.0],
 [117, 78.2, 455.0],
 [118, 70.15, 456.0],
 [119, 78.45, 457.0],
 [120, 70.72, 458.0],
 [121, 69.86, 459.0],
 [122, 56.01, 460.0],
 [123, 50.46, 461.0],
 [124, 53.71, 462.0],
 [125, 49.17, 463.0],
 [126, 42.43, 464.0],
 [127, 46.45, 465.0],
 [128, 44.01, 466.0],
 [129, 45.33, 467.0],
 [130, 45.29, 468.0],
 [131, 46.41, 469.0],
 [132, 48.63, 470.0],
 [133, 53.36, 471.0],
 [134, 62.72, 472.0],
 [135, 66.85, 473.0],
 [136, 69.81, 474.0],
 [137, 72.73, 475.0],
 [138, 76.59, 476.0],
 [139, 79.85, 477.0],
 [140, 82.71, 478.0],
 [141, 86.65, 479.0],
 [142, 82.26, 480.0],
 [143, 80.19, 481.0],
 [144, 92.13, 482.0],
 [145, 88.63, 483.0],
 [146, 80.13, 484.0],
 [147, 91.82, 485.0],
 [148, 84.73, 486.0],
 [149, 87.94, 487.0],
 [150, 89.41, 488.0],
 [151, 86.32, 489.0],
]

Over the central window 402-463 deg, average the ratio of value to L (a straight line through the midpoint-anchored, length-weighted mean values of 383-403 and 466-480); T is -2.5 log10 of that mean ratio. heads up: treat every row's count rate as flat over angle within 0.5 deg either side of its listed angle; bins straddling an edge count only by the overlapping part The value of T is -0.14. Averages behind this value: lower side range 77.5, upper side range 64.3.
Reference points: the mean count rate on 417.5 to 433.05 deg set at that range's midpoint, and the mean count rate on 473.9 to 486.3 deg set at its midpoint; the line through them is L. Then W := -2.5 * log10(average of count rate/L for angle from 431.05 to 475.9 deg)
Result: 0.14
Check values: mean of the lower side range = 88.9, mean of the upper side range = 82.5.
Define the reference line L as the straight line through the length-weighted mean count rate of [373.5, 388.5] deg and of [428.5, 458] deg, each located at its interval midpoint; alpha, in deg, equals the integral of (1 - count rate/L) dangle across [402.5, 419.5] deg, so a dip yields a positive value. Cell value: 3.3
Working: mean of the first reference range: 79.7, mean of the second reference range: 89.7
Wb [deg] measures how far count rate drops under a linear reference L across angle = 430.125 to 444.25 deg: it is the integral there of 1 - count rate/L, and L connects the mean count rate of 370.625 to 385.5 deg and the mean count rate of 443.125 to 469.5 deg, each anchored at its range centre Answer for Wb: -4.7 deg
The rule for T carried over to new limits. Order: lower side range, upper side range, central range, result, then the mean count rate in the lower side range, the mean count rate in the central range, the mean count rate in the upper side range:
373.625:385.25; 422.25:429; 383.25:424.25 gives 0.13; 77.9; 74.9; 89.9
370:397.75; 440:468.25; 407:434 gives -0.09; 77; 81.7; 73.5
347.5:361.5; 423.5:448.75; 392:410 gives 0.01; 37.2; 67.7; 92.6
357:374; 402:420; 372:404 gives -0.24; 53.5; 76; 68.5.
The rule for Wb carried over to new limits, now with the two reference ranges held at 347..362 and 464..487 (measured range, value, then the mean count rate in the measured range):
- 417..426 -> -4.7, 84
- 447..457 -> -3.3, 84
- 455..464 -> 0.4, 62.1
